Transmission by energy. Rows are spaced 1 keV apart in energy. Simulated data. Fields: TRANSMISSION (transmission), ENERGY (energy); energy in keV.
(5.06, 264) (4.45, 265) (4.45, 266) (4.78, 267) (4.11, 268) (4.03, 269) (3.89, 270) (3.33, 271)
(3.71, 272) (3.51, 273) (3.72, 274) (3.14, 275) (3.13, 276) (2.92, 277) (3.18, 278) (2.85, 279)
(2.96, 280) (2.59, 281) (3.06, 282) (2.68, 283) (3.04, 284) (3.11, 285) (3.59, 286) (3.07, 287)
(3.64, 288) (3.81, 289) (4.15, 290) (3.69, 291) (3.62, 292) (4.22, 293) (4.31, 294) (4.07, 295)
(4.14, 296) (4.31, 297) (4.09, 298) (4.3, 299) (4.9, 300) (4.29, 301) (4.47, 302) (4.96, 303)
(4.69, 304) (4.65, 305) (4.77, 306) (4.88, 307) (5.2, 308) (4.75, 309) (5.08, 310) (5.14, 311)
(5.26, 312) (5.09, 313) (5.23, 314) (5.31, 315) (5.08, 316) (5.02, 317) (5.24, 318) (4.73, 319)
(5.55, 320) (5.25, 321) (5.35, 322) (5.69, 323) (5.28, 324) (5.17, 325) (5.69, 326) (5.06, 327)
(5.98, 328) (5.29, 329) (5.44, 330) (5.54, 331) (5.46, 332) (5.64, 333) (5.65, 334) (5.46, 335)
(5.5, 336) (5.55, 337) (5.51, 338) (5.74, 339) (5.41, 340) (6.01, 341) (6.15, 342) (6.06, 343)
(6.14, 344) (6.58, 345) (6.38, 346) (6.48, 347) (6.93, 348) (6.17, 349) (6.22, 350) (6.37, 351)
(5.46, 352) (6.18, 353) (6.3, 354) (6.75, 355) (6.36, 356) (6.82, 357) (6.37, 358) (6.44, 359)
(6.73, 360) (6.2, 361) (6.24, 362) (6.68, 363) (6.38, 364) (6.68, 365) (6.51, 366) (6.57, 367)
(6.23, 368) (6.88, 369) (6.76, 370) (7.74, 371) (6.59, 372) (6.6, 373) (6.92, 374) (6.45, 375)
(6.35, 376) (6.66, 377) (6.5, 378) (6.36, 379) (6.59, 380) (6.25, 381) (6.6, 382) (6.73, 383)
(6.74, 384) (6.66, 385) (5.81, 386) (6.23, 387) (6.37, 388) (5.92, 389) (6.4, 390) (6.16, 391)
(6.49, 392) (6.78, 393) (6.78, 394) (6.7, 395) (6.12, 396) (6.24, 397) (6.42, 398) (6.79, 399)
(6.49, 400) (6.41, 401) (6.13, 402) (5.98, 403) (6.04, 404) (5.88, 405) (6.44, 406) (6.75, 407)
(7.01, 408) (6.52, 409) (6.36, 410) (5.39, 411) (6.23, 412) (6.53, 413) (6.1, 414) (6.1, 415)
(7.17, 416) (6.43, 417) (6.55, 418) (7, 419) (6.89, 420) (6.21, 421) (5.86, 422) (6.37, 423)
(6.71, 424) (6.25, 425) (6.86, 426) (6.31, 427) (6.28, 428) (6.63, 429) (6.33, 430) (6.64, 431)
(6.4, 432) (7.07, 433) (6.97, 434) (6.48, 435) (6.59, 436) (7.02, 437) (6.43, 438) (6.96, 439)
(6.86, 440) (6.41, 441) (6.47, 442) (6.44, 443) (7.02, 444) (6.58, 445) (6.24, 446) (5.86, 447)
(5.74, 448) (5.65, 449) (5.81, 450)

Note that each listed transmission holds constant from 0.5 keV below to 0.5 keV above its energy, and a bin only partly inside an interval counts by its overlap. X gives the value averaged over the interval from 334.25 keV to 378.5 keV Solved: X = 6.34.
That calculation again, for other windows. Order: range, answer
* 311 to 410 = 6.13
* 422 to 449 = 6.51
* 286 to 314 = 4.43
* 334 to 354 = 6.01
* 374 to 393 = 6.43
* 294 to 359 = 5.45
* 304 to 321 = 5.06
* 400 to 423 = 6.37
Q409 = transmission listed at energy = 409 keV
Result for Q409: 6.52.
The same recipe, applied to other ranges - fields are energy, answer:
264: 5.06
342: 6.15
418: 6.55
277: 2.92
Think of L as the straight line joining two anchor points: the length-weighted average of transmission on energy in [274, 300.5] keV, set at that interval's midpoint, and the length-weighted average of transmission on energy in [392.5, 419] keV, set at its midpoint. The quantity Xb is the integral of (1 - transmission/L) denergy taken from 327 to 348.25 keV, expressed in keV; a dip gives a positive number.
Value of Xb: -4.6 keV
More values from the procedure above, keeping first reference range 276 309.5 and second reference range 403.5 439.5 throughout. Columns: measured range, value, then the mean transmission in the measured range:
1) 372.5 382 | -1.6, 6.52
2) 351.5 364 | -2.8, 6.38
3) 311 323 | -2.3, 5.21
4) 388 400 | -1.0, 6.44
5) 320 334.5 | -2.8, 5.47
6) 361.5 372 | -2.5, 6.66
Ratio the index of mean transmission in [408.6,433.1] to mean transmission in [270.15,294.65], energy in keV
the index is 1.90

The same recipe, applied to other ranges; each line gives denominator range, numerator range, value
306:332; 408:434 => 1.23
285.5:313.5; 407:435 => 1.48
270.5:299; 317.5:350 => 1.63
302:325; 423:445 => 1.30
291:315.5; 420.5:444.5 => 1.42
